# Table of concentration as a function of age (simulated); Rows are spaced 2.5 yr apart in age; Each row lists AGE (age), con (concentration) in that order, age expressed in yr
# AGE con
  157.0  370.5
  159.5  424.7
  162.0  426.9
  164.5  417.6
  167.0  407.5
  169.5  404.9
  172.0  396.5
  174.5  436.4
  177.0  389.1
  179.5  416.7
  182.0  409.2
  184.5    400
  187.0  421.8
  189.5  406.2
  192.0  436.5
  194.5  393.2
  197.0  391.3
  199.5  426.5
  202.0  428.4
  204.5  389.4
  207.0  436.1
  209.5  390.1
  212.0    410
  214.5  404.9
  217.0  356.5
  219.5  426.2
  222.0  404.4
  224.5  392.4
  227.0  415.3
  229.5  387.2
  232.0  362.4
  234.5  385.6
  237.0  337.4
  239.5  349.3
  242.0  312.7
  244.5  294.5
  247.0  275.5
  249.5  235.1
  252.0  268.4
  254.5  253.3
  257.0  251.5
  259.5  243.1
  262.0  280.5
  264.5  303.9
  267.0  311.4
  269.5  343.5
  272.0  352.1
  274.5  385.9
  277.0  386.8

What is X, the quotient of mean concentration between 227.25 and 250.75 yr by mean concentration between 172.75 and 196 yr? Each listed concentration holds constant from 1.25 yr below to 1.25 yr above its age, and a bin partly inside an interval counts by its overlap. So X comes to 0.80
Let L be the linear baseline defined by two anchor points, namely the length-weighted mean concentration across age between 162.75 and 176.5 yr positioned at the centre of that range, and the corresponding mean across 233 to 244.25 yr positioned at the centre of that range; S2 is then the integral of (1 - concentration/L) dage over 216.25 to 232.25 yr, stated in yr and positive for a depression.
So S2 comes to -1.7 yr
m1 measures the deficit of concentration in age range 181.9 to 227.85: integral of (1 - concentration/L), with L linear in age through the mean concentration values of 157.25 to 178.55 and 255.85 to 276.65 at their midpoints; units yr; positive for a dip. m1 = -4.1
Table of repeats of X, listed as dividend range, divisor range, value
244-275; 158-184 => 0.70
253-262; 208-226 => 0.64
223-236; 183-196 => 0.94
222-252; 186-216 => 0.83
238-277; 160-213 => 0.73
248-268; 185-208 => 0.65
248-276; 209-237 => 0.75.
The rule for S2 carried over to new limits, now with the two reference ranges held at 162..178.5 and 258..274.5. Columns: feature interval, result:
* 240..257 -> 2.8 yr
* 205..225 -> -2.1 yr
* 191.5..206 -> -1.1 yr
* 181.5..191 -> -0.4 yr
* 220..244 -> -1.7 yr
